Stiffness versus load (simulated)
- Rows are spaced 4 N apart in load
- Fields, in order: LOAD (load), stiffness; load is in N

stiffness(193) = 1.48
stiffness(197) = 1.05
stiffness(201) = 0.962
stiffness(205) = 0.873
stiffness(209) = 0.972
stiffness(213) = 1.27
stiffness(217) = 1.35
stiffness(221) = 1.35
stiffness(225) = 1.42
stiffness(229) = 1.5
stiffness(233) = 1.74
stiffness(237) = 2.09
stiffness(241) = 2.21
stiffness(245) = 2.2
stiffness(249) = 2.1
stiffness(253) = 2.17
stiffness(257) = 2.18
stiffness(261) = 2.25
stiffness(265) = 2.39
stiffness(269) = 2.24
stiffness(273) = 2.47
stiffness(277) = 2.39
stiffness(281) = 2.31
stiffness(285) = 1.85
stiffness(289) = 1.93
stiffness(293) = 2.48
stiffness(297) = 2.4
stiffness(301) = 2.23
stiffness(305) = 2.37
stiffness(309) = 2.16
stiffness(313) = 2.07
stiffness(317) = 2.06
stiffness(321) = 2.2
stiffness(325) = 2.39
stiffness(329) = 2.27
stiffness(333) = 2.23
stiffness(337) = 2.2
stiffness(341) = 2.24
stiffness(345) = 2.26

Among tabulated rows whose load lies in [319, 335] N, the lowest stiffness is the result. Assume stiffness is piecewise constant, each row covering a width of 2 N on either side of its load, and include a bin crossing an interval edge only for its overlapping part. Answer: 2.2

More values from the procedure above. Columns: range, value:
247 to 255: 2.1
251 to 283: 2.17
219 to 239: 1.35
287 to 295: 1.93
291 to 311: 2.16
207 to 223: 0.972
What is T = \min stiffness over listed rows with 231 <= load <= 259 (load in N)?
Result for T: 1.74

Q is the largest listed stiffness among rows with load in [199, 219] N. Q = 1.35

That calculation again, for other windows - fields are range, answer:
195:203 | 1.05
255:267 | 2.39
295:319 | 2.4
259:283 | 2.47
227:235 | 1.74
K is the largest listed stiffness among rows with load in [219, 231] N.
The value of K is 1.5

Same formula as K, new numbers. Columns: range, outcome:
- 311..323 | 2.2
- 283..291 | 1.93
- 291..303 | 2.48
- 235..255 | 2.21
